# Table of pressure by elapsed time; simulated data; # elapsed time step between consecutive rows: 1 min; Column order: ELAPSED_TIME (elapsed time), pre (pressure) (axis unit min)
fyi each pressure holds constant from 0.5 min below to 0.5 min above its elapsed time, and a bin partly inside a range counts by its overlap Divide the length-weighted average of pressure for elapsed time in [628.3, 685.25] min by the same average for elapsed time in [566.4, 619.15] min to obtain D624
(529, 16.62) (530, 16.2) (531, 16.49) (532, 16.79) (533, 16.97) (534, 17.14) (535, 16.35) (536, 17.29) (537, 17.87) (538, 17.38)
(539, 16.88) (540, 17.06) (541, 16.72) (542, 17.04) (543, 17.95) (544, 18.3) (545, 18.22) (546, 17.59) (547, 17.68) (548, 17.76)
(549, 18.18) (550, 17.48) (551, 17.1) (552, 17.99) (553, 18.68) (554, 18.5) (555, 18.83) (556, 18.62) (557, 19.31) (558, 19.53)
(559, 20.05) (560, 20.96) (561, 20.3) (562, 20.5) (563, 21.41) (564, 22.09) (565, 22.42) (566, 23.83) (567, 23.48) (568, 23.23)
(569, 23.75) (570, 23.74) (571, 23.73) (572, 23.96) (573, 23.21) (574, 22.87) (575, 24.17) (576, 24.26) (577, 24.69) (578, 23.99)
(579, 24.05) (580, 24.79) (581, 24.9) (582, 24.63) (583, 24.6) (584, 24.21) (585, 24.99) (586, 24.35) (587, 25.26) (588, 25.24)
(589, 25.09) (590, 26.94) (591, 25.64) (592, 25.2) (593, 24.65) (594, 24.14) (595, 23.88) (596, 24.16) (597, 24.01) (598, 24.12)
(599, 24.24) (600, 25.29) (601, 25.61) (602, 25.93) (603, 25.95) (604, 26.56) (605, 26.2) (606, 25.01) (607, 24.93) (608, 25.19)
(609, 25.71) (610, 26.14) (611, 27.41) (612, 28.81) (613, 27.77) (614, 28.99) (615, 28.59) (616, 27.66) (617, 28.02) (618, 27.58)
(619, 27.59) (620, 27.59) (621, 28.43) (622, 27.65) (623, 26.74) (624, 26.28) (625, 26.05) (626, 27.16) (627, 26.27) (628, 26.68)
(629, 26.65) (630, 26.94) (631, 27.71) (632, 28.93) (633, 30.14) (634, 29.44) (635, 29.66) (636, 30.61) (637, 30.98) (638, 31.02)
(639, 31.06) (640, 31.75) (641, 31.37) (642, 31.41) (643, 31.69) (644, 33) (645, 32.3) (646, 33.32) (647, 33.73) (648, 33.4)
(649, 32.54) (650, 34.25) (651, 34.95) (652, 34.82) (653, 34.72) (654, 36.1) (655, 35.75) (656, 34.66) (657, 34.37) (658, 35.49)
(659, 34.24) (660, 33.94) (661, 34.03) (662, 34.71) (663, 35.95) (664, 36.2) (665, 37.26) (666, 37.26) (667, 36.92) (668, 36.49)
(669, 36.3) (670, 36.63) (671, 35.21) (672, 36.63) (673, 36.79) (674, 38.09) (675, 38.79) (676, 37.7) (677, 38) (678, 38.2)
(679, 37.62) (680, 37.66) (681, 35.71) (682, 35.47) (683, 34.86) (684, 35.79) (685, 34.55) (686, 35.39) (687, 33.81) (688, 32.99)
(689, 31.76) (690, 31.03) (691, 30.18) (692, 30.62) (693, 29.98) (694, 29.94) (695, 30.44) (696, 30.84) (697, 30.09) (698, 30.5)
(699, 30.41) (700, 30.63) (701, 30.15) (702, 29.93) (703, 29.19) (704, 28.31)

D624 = 1.35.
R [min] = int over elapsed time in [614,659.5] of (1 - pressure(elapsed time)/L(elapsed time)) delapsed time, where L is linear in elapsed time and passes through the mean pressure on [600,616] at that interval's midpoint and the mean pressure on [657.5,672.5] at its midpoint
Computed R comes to 0.96 min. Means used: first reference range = 26.6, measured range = 30.6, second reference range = 35.8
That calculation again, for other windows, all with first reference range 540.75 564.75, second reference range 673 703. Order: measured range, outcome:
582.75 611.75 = -2.0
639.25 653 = -1.9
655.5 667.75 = -1.9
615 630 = -0.5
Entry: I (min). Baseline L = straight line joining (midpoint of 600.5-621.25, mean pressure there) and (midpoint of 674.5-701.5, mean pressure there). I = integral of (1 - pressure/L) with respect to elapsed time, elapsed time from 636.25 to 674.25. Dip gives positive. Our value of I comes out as -4.6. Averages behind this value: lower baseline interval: 26.9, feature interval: 34.4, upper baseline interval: 33.4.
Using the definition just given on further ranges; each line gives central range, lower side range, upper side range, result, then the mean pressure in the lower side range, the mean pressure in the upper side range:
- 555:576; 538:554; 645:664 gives -1.3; 17.7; 34.5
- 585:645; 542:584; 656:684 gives 2.6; 21.2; 36.3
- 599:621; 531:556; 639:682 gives 0.7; 17.6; 35.2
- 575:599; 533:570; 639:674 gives -0.3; 19.1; 34.7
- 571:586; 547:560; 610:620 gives -1.2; 18.6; 27.9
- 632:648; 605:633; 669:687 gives -0.5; 27.2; 36.6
